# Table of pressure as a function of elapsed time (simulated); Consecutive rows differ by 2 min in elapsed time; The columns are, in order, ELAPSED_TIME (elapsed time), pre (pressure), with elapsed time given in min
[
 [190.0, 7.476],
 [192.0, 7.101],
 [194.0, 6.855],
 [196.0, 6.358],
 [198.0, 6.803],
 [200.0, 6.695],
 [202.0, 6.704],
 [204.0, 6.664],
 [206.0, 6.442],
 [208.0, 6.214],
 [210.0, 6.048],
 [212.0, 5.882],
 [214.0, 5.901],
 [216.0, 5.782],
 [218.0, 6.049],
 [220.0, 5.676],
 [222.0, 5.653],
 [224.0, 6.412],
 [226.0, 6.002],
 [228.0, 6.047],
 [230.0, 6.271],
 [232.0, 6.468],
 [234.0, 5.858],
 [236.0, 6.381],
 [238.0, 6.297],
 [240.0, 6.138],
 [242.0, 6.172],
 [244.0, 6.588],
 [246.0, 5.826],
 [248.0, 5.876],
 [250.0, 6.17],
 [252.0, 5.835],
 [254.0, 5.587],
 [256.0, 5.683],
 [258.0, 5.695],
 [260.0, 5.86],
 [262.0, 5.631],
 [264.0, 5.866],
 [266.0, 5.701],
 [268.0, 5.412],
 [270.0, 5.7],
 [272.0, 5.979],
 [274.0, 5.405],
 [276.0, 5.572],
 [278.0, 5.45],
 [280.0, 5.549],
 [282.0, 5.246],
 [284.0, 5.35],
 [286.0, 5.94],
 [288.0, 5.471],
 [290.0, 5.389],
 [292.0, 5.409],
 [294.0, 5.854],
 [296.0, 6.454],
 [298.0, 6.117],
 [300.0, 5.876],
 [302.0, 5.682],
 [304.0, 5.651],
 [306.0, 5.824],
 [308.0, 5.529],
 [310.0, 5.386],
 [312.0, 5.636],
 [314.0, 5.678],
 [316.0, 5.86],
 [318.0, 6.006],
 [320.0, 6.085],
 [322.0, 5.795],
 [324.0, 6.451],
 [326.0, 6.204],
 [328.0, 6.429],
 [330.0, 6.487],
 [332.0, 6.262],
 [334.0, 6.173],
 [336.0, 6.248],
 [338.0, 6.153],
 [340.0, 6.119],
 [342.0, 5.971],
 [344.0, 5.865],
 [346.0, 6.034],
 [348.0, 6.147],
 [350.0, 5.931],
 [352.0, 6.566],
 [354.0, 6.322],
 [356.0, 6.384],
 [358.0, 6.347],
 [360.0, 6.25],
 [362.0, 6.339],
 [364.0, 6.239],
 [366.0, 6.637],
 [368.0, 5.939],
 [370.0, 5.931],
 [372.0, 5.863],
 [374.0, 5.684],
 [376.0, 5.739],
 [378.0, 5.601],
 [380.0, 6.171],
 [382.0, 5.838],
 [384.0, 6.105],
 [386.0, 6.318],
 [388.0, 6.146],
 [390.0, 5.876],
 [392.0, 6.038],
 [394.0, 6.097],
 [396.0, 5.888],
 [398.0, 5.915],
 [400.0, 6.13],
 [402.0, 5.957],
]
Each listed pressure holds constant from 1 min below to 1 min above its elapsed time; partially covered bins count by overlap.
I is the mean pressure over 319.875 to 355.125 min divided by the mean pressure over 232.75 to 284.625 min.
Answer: 1.06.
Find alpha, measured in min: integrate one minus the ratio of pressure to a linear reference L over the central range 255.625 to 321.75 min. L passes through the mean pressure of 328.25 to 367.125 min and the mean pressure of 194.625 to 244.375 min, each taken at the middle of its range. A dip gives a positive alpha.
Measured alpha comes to 5.7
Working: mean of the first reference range 6.22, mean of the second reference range 6.24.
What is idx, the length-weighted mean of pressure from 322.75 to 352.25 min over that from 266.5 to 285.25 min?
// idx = 1.1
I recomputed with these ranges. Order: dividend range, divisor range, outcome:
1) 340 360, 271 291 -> 1.12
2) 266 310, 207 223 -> 0.96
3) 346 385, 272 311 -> 1.08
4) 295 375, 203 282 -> 1.02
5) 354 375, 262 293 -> 1.11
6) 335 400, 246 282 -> 1.07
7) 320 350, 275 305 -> 1.09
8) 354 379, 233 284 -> 1.05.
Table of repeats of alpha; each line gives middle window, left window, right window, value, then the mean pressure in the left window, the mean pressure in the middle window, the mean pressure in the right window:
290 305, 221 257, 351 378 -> 0.68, 6.07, 5.83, 6.15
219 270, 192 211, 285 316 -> 1.99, 6.56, 5.96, 5.73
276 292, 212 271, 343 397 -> 1.36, 5.95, 5.49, 6.08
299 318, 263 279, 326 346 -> 0.81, 5.64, 5.7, 6.18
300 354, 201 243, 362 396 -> 0.45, 6.15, 6.01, 6.02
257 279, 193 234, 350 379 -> 1.90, 6.24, 5.66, 6.12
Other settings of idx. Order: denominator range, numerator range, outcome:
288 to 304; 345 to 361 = 1.08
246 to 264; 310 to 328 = 1.03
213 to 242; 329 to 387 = 1.01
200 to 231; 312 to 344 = 1.00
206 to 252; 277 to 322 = 0.94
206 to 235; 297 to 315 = 0.95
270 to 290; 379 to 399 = 1.09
